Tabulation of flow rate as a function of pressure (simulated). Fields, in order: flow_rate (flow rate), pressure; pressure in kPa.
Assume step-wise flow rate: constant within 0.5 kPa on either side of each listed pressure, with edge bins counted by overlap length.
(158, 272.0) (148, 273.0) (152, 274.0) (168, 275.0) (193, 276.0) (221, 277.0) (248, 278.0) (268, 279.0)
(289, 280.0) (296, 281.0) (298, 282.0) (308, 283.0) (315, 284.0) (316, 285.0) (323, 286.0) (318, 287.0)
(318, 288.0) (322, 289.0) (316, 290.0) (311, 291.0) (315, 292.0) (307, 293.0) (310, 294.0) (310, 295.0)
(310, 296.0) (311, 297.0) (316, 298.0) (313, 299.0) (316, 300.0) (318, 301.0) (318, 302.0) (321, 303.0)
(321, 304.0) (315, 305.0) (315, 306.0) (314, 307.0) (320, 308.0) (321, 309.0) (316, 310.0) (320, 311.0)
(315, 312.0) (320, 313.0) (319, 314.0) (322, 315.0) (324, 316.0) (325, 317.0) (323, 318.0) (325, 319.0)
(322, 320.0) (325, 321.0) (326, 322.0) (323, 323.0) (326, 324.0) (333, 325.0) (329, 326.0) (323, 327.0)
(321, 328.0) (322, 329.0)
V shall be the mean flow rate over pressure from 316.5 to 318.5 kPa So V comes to 324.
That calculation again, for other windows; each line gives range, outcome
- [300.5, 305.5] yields 319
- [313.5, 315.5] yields 320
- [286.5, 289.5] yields 319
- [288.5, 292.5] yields 316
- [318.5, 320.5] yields 324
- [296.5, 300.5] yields 314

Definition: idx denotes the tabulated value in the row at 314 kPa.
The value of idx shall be 319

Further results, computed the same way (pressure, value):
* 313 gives 320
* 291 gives 311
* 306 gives 315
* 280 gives 289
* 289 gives 322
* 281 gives 296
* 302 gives 318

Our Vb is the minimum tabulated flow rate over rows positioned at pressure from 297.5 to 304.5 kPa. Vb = 313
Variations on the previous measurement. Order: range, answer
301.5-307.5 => 314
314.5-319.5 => 322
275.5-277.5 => 193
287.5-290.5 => 316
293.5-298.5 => 310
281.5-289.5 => 298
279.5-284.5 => 289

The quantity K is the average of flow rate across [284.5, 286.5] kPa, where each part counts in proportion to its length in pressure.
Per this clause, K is 320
